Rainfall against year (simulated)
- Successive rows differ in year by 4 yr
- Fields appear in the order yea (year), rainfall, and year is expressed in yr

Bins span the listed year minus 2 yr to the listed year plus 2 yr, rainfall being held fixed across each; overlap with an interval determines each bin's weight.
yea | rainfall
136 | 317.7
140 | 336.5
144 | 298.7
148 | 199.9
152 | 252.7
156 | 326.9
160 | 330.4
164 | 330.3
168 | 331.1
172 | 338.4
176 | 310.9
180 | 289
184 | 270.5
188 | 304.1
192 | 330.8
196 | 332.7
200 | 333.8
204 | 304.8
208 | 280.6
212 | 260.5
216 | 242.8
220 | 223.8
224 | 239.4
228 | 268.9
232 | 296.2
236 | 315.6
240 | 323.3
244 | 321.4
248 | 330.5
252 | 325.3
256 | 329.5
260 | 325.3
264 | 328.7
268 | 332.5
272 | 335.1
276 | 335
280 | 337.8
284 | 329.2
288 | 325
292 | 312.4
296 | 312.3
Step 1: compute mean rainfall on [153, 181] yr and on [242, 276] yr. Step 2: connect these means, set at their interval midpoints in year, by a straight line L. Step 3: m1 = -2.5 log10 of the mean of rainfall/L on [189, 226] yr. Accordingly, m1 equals 0.145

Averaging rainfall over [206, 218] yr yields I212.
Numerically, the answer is 261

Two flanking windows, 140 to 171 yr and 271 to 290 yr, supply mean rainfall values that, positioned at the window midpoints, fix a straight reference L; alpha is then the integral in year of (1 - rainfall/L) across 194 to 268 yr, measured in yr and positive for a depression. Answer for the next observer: 4.54 yr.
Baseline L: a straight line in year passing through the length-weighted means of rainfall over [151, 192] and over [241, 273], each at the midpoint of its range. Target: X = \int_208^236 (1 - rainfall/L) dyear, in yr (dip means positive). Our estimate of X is 5.2 yr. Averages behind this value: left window 311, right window 328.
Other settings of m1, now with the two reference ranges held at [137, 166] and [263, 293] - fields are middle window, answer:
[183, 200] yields -0.02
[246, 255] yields -0.02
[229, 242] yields 0.04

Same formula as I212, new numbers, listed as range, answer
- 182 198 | 310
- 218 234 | 257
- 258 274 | 330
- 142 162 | 282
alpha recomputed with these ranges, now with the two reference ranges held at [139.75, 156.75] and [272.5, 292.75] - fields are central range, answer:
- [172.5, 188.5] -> -0.5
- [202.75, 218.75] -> 1.7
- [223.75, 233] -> 1.1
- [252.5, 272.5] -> -0.5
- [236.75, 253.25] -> -0.6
